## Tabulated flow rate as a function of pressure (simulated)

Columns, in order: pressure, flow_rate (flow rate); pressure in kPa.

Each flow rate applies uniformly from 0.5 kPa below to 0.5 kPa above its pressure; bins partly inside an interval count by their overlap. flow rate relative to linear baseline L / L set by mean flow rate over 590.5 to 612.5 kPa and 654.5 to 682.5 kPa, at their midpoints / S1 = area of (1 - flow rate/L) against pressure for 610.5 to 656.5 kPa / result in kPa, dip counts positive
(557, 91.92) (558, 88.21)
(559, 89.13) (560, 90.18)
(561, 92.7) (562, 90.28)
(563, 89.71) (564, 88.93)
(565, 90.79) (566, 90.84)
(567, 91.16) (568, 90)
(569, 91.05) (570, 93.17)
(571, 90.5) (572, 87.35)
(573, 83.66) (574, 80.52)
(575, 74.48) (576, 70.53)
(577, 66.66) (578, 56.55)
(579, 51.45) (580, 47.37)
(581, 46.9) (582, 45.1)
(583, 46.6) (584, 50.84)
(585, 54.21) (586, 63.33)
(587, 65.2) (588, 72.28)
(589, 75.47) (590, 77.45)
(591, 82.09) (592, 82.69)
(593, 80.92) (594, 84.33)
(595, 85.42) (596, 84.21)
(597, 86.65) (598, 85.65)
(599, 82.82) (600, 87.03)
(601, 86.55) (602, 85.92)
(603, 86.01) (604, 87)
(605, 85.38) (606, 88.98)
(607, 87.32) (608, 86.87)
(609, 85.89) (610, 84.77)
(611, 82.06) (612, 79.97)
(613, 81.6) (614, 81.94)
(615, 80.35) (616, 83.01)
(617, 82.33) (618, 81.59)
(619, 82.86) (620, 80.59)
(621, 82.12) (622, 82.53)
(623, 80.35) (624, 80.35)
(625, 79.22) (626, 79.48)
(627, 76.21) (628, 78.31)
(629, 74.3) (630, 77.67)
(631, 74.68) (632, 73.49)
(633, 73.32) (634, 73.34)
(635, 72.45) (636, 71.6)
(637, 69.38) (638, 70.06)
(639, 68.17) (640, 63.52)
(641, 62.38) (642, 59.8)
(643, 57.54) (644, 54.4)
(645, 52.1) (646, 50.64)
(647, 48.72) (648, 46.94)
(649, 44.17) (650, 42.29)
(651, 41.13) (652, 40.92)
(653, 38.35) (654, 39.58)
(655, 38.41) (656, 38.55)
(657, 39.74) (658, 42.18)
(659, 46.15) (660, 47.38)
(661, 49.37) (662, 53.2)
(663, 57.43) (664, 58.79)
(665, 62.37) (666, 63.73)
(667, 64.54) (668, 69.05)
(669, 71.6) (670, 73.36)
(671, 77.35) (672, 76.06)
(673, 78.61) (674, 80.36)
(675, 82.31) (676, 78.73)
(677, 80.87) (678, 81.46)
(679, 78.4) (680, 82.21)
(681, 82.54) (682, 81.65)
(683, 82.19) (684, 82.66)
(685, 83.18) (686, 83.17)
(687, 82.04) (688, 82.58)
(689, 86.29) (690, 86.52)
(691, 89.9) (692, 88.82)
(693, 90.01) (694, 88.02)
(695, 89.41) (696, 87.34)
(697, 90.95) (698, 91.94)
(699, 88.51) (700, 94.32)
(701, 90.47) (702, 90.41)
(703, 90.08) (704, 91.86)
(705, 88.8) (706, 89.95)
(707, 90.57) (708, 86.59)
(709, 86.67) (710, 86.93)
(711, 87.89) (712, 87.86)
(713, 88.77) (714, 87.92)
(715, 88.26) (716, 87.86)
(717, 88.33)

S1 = 5.8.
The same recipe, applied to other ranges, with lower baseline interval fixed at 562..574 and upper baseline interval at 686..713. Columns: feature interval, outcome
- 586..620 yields 2.5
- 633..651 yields 6.0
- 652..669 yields 7.3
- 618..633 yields 1.7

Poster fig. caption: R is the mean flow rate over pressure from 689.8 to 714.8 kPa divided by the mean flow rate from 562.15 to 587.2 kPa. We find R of 1.2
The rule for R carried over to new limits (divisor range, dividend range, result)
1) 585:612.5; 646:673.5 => 0.66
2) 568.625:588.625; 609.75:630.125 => 1.21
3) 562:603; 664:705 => 1.08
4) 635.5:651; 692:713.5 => 1.57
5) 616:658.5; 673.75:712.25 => 1.35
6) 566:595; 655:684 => 0.93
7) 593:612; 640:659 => 0.55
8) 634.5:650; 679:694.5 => 1.44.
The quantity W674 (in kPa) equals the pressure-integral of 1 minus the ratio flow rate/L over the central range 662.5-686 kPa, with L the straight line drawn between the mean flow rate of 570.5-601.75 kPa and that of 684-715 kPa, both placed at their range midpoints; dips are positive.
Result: 2.6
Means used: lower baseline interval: 72.2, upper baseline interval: 88.2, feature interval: 75.4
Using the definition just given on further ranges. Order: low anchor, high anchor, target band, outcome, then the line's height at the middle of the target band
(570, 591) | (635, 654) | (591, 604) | -4.4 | 63.3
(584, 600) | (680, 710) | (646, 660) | 6.8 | 83.2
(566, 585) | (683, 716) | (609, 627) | -1.2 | 76.4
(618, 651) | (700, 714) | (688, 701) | -0.5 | 85.5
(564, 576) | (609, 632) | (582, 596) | 2.3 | 84.4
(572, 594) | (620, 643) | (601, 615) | -2.9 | 70.1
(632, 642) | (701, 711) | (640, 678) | 9.2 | 75.5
